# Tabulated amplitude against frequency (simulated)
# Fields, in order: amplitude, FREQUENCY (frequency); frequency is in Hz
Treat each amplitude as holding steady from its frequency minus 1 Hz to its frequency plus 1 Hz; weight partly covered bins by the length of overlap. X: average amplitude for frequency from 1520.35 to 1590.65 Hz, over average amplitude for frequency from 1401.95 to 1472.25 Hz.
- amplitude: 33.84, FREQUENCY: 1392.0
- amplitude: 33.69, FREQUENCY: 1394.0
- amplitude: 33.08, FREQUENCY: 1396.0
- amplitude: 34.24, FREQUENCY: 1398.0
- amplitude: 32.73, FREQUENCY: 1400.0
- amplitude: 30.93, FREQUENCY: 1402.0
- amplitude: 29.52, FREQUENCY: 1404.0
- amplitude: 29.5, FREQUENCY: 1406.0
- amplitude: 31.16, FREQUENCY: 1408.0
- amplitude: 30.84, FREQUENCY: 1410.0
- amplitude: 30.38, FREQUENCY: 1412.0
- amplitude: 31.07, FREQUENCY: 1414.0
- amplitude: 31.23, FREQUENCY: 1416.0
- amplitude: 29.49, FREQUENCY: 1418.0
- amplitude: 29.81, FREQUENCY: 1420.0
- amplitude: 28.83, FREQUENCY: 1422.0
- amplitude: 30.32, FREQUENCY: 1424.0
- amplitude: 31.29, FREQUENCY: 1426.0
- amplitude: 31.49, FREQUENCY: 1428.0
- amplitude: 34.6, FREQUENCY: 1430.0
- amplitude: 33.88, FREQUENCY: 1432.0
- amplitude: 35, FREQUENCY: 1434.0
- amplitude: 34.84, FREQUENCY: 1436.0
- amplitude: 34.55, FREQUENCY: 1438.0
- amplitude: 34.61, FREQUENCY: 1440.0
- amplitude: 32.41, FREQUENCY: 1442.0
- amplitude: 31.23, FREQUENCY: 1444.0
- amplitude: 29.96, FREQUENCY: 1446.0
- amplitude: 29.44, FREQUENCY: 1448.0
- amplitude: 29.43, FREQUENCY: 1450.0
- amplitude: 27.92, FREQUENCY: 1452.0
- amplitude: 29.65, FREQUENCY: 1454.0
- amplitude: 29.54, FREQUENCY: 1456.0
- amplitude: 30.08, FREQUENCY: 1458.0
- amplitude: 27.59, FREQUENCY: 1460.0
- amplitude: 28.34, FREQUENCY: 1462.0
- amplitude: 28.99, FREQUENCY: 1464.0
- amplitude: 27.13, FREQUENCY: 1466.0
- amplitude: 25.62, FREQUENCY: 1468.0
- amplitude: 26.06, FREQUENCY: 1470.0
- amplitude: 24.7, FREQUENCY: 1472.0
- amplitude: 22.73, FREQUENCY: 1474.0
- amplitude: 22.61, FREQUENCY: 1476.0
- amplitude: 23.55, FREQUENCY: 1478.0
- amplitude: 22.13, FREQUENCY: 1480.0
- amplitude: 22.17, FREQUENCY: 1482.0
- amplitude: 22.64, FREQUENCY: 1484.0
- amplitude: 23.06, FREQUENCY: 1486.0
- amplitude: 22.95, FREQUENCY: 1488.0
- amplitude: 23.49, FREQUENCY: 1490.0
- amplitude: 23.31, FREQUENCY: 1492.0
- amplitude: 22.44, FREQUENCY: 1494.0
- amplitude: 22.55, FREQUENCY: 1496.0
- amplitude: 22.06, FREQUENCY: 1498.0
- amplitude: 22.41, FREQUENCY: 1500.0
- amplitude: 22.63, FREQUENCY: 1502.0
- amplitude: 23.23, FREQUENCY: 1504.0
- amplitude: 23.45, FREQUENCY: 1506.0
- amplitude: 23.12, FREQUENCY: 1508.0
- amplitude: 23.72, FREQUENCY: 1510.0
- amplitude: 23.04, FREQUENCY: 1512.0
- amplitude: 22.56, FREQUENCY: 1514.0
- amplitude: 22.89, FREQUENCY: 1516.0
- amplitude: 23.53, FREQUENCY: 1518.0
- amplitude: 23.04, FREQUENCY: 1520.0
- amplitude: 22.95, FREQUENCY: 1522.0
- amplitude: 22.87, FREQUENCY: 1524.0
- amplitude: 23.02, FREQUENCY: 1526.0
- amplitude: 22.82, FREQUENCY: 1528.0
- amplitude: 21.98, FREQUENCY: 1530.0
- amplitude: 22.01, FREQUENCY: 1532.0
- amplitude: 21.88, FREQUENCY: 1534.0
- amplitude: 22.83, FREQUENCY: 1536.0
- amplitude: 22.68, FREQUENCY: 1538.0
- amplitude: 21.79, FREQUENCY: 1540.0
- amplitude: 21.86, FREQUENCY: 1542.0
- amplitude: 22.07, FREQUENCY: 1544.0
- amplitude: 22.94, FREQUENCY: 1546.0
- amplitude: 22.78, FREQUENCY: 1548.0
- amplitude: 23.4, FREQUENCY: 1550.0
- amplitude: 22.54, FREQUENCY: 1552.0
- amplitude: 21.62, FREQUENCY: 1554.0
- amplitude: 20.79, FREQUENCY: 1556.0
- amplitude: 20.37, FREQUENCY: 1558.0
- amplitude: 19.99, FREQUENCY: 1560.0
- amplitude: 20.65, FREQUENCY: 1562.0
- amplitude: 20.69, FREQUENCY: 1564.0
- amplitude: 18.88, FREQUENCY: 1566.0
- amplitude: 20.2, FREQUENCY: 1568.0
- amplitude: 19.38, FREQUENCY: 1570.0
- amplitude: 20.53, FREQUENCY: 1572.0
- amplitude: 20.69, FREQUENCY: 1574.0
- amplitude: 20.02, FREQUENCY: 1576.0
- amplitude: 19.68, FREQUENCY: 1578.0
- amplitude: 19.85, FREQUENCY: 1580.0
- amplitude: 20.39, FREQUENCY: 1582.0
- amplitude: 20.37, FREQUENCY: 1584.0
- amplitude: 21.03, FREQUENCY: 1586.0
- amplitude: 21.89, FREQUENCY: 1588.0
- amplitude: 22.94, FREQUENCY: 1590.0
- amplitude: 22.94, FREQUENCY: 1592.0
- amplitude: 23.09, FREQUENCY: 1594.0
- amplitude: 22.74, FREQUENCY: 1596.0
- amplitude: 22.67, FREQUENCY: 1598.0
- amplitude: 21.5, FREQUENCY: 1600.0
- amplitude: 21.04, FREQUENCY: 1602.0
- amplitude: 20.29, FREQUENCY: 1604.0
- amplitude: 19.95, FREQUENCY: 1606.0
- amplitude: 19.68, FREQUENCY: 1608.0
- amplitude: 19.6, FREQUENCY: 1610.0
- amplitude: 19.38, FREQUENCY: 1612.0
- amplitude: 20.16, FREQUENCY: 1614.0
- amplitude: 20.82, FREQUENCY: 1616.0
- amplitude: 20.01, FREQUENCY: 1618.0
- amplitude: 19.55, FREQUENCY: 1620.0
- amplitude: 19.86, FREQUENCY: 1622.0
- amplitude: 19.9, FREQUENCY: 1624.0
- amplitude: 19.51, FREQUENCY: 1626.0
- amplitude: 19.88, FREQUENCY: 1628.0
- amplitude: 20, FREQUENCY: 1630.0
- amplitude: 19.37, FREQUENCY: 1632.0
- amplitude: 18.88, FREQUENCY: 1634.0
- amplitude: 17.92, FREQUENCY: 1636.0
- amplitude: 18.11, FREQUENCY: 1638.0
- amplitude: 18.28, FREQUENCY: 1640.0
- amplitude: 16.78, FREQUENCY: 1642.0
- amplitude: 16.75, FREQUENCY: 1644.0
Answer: 0.7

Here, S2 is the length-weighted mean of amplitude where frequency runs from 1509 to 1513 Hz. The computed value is 23.4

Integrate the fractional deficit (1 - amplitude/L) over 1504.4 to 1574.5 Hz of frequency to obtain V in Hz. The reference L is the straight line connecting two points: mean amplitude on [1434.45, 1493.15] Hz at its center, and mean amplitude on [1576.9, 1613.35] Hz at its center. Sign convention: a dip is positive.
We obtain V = 5.05 Hz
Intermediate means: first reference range 27.3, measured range 22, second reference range 21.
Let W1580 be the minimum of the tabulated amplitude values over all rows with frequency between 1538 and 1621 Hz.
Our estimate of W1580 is 18.88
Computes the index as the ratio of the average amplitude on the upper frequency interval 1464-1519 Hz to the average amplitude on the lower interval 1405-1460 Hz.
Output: 0.8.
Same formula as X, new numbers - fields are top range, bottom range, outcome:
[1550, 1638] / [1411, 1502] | 0.74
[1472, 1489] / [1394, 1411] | 0.72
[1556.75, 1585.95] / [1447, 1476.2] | 0.73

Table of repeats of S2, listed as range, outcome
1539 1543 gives 21.8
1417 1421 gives 29.6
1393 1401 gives 33.4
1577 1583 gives 20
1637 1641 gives 18.2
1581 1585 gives 20.4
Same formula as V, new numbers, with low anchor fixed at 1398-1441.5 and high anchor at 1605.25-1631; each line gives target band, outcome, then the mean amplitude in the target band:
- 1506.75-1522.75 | 1.82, 23.1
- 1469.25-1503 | 5.82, 23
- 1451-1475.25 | 1.57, 27.3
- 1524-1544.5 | 2.12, 22.3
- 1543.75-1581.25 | 3.80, 20.9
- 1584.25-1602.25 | -0.69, 22.2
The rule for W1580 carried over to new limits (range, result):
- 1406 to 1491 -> 22.13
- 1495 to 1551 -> 21.79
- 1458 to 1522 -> 22.06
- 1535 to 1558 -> 20.37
